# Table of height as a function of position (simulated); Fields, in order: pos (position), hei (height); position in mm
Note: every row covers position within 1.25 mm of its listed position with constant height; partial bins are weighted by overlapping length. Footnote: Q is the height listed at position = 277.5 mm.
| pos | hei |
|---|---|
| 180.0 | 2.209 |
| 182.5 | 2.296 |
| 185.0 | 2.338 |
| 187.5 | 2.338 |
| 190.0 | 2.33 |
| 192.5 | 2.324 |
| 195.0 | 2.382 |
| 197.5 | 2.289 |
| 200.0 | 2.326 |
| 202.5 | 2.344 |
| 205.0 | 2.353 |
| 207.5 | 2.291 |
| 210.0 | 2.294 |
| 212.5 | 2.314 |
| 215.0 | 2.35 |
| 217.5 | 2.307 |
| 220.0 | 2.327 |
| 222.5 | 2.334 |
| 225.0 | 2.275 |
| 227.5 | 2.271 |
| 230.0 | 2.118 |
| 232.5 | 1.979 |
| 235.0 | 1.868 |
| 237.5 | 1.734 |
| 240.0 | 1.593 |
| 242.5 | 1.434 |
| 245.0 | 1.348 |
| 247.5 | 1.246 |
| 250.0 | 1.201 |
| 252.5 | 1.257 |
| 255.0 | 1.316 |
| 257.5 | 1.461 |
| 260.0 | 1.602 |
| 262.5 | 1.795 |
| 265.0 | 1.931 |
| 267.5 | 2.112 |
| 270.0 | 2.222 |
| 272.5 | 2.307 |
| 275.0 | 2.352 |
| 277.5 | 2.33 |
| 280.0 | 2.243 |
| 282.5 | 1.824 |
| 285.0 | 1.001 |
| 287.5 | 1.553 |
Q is 2.33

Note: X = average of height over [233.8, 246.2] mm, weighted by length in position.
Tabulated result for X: 1.6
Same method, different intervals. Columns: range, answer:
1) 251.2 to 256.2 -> 1.29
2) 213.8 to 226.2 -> 2.32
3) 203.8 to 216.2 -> 2.32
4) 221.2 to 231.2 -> 2.25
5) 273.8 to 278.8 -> 2.34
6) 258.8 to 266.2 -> 1.78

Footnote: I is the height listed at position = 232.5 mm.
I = 1.979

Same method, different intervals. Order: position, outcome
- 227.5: 2.271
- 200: 2.326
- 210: 2.294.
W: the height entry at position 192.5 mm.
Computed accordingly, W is 2.324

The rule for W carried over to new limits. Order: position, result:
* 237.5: 1.734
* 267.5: 2.112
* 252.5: 1.257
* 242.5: 1.434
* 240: 1.593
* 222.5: 2.334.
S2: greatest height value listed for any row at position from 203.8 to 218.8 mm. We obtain 2.353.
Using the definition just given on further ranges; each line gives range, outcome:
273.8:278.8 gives 2.352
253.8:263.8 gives 1.795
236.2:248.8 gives 1.734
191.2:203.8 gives 2.382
